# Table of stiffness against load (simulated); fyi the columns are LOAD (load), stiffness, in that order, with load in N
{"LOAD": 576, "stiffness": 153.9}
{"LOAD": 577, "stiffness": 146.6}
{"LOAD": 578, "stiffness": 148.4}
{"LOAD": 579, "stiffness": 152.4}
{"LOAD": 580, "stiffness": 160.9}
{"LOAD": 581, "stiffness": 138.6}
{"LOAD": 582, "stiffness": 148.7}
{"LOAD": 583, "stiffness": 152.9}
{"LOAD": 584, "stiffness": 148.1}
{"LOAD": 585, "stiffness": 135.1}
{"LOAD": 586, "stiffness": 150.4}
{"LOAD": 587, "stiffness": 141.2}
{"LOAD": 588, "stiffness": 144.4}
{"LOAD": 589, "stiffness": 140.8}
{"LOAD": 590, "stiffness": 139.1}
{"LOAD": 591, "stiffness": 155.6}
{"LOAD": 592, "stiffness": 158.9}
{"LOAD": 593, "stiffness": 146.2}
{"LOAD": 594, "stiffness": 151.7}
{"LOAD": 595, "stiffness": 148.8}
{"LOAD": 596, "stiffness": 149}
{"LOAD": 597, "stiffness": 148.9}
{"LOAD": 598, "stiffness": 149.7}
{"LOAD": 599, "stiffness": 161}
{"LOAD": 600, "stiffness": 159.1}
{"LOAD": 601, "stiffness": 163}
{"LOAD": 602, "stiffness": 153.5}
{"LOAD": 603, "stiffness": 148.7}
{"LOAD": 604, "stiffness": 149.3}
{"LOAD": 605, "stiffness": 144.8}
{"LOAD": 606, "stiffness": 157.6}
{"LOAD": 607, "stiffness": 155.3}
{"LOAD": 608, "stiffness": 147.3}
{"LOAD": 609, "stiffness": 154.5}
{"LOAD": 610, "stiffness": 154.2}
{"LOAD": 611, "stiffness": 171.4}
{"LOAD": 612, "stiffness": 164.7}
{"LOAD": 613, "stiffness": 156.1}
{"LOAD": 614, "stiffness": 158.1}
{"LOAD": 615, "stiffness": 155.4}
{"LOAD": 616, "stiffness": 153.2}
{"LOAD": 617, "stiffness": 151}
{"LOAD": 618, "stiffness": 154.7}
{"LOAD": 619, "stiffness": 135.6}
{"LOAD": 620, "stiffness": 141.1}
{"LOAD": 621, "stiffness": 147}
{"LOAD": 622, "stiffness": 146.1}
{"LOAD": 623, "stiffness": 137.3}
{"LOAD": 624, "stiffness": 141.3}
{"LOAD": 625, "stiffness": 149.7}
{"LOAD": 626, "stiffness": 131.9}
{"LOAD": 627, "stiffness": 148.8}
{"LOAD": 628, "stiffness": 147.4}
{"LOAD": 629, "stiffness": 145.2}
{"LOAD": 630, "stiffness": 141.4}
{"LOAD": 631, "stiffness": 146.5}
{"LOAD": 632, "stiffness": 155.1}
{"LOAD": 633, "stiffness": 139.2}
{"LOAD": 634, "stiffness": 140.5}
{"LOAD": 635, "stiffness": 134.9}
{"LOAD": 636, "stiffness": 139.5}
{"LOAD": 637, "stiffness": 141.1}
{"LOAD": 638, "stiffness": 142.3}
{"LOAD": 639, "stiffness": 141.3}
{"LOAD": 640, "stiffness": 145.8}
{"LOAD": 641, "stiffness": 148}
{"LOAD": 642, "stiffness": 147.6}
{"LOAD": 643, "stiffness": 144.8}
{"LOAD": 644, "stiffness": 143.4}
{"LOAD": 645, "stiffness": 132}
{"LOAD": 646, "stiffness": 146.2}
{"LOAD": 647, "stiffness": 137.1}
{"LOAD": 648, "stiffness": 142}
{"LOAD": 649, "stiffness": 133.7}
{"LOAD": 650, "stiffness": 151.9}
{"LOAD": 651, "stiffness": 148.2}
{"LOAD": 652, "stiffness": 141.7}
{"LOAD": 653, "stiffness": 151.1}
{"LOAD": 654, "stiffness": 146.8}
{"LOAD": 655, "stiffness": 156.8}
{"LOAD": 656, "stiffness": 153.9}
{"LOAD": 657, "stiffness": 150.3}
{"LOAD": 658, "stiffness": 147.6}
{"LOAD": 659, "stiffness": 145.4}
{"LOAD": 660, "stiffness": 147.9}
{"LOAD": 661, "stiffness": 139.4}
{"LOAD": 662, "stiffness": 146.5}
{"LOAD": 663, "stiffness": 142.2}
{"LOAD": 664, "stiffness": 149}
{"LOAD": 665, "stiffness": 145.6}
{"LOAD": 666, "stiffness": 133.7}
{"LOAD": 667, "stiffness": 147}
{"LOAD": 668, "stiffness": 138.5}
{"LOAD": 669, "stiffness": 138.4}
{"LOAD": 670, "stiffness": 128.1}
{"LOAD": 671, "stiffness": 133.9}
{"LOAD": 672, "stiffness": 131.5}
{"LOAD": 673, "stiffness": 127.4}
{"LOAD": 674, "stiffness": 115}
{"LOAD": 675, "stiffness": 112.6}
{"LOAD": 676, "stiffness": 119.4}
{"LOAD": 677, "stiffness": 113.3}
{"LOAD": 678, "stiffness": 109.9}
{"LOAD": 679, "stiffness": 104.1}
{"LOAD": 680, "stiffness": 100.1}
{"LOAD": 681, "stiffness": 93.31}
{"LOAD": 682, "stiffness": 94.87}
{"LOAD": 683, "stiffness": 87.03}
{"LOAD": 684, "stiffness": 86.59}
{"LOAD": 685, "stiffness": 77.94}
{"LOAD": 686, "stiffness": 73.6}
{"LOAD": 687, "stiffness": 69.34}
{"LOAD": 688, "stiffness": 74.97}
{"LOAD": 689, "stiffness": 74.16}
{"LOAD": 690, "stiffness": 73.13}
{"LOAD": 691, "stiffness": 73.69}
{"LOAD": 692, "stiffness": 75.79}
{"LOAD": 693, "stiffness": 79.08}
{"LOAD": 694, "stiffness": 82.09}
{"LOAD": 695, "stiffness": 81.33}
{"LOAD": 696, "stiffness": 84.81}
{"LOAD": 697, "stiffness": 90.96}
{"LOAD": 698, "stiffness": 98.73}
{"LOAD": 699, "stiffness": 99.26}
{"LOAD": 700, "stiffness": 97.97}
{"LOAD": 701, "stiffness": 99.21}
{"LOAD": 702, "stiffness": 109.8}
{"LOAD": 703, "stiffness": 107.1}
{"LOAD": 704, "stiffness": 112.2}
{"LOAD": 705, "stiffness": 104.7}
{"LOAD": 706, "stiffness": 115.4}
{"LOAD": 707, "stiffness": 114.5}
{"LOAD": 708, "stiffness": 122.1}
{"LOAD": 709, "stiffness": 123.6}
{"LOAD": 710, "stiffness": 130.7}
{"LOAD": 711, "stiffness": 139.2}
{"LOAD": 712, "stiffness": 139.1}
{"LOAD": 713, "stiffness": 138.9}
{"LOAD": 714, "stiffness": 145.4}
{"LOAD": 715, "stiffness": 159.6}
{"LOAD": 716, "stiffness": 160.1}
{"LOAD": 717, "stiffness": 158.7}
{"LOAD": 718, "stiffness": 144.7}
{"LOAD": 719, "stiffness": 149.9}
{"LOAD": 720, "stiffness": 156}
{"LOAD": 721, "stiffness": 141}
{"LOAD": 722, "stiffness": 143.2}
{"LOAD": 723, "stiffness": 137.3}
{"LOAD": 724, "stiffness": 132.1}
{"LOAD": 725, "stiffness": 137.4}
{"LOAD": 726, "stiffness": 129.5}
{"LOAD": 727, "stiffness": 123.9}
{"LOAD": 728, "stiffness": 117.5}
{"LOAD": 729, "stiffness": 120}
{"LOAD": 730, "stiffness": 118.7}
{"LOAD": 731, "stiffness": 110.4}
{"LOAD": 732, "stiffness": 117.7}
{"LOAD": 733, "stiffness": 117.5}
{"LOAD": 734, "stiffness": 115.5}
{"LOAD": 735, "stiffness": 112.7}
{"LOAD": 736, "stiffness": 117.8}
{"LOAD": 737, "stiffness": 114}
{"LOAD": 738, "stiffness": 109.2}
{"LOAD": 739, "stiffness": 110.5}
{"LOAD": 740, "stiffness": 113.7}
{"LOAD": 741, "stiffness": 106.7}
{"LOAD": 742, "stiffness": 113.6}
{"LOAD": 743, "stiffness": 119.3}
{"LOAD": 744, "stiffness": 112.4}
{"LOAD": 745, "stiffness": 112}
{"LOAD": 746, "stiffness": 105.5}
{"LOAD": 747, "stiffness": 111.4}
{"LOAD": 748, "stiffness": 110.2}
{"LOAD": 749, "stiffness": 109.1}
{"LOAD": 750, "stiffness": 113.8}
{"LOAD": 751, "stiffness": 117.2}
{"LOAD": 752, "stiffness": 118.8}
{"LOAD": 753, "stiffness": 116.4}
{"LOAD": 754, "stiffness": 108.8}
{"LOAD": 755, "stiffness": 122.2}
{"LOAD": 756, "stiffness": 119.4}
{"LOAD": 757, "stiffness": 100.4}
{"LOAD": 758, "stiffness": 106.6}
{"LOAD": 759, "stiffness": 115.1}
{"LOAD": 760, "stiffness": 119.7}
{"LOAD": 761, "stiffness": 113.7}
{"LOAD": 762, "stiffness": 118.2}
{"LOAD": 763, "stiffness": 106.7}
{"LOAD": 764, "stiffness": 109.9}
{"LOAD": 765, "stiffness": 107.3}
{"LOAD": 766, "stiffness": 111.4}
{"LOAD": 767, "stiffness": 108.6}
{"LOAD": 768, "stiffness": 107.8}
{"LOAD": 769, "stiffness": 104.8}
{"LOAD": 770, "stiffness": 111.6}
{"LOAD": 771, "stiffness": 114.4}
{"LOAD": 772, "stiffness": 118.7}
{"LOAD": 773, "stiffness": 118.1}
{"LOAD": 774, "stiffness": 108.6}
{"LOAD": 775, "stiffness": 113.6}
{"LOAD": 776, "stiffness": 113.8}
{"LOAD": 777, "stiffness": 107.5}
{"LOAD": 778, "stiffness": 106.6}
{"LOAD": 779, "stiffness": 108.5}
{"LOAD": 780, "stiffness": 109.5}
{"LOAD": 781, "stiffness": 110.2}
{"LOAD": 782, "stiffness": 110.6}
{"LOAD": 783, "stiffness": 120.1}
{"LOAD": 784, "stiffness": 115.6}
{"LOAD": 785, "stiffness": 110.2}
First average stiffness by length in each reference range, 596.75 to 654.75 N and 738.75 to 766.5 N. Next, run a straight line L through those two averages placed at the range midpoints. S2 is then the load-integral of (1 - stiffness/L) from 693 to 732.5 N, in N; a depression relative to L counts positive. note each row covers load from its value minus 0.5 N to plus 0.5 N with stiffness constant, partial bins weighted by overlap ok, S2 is 0.2 N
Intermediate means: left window 148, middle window 122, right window 113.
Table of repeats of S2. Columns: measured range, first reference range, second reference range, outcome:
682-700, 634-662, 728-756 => 6.66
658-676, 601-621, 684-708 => -3.92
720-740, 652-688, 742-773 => -1.18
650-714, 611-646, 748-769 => 7.84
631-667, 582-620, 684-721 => -3.56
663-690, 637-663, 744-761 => 5.25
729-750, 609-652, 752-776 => 0.98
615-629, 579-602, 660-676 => -0.15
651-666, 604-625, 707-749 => -0.57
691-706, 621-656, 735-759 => 3.79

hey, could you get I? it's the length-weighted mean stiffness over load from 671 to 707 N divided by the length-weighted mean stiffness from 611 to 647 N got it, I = 0.66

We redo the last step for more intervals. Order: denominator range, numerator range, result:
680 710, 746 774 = 1.21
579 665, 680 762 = 0.76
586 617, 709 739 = 0.86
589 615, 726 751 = 0.74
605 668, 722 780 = 0.78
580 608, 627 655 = 0.96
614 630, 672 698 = 0.63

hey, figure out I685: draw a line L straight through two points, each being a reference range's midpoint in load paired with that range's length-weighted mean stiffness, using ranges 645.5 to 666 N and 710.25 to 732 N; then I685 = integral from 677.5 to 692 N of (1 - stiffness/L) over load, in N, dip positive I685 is 5.85 N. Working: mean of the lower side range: 146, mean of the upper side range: 138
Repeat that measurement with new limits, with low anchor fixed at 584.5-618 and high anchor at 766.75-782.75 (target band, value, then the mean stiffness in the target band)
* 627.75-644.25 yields 0.0 N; 144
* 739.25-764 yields 0.8 N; 113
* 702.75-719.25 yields -1.0 N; 133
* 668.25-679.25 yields 1.1 N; 122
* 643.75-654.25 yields -0.2 N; 143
